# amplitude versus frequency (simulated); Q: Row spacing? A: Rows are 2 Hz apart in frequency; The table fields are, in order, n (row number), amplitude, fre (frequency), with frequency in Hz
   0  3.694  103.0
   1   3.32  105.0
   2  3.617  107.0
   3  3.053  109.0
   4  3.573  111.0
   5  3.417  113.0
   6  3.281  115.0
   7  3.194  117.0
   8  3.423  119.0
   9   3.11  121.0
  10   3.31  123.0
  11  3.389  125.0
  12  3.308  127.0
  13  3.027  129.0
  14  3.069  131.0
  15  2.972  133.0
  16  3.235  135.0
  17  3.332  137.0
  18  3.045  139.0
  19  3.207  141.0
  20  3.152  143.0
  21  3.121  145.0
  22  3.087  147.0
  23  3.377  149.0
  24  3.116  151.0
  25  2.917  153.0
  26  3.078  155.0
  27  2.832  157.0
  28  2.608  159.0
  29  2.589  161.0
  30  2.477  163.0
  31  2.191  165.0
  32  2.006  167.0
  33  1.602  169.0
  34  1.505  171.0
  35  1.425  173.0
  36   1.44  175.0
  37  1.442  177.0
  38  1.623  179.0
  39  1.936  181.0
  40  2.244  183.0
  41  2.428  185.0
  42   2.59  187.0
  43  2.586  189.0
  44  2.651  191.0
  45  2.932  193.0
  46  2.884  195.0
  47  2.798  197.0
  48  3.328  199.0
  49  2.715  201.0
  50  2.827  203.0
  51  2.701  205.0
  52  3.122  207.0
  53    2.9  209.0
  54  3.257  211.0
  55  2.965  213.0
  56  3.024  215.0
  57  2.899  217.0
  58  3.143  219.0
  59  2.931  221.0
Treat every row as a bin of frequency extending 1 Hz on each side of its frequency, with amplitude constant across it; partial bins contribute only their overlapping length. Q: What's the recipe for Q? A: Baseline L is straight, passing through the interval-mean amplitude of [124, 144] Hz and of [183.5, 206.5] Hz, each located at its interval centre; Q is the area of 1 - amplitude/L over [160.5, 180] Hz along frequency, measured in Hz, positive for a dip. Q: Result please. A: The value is 7.5 Hz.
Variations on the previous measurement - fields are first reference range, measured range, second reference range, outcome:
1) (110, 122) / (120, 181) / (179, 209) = 7.8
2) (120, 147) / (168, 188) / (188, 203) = 7.5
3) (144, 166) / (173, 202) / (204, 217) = 5.6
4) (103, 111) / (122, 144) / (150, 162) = -0.5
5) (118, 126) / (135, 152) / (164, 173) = -3.9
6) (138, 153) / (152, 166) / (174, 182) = -0.9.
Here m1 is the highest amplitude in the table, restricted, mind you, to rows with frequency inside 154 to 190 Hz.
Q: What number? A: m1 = 3.078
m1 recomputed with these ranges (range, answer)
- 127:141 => 3.332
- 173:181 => 1.936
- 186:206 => 3.328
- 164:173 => 2.191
